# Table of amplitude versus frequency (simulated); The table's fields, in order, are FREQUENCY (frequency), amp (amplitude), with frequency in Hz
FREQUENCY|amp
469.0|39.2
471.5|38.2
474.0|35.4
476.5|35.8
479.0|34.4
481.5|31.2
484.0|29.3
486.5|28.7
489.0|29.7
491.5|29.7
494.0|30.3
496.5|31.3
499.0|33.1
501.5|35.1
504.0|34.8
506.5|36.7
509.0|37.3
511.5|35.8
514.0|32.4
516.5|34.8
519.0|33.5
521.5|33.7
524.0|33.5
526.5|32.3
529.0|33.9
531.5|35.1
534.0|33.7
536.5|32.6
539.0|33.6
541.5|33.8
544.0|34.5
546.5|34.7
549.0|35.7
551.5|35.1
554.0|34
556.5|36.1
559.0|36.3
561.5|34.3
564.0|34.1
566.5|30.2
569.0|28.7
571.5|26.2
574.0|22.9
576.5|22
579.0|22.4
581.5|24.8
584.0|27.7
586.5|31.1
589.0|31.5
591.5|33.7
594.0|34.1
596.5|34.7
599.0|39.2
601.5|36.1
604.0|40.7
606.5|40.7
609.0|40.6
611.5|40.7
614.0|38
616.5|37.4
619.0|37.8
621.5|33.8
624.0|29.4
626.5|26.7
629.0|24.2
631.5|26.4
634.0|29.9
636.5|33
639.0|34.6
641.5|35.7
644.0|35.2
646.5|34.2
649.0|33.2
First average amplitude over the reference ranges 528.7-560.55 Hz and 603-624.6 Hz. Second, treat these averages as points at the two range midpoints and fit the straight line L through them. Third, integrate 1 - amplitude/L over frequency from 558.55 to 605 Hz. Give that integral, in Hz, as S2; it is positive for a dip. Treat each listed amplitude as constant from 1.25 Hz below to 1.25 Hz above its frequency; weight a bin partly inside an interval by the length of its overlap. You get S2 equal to 6.9 Hz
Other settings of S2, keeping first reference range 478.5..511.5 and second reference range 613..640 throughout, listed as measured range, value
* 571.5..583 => 3.09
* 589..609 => -3.08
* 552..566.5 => -1.07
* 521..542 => -0.80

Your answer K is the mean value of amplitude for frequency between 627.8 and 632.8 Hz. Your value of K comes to 25.4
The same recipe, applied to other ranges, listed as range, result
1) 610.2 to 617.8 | 38.7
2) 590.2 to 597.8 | 34.2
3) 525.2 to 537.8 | 33.5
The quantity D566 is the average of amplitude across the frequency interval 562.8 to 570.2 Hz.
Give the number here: 31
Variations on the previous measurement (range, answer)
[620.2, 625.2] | 31.7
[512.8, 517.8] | 33.6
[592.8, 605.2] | 37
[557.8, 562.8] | 35.3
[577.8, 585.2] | 25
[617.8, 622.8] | 35.7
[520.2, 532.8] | 33.7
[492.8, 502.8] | 32.5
